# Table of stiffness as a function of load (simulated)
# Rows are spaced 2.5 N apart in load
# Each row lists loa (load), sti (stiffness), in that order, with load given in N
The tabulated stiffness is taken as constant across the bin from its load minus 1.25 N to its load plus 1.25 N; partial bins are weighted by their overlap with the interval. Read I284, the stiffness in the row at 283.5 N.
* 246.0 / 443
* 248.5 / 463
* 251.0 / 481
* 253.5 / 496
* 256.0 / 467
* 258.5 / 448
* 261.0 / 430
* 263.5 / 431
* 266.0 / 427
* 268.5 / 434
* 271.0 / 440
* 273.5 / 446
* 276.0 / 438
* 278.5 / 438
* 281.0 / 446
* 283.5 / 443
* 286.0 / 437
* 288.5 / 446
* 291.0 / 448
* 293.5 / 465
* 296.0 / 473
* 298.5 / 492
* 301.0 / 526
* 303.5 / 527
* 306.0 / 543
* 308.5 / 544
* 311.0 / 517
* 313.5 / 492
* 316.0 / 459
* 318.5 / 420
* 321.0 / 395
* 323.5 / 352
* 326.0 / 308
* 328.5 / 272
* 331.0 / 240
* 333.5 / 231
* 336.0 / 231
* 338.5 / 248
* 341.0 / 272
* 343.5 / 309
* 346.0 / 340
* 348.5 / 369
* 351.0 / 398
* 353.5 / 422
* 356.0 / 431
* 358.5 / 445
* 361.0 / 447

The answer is 443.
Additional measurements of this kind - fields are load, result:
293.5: 465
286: 437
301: 526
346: 340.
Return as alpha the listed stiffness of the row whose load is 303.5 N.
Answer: 527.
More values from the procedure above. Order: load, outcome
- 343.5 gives 309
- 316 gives 459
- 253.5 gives 496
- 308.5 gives 544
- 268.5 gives 434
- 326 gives 308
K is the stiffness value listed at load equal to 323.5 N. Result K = 352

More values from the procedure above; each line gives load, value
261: 430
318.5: 420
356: 431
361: 447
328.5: 272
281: 446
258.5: 448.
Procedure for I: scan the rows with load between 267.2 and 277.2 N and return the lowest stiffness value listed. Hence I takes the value 434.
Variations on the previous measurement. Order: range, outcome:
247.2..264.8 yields 430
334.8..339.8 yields 231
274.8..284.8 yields 438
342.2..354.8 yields 309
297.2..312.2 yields 492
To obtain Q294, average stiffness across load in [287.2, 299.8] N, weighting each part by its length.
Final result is 465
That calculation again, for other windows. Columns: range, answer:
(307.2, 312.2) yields 531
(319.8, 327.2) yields 352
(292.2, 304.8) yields 497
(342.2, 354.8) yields 367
